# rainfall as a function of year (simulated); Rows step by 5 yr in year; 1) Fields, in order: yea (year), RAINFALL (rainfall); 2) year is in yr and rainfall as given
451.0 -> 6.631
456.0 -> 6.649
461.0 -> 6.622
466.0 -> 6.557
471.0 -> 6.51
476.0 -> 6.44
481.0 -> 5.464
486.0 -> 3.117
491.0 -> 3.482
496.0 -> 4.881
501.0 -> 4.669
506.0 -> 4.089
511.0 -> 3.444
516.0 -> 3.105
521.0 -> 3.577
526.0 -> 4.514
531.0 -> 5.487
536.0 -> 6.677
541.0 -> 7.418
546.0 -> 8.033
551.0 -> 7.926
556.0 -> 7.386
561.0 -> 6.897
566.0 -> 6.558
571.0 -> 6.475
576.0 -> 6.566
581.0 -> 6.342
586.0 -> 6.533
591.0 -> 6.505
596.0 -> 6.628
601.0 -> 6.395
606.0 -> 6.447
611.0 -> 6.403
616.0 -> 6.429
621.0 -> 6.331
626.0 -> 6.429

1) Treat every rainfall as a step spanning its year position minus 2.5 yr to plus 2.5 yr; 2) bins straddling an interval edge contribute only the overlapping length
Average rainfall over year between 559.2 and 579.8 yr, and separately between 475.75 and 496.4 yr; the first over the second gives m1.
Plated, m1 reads 1.48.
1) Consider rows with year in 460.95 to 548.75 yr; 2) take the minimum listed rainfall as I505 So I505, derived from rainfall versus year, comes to 3.105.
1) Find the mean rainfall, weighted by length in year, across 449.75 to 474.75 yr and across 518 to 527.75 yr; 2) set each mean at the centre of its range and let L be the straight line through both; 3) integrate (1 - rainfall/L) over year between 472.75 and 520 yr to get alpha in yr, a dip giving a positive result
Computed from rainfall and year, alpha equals 7.6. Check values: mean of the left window 6.58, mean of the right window 3.96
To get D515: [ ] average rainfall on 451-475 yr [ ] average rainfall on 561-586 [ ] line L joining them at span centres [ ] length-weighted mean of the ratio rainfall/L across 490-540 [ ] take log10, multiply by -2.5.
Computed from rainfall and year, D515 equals 0.41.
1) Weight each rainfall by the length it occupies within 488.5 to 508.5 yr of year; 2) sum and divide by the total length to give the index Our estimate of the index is 4.28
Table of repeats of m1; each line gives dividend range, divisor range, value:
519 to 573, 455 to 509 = 1.23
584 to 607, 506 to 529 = 1.74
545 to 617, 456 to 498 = 1.23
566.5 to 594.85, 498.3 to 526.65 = 1.68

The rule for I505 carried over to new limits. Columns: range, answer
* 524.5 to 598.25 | 4.514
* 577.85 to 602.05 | 6.342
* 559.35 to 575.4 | 6.475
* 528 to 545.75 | 5.487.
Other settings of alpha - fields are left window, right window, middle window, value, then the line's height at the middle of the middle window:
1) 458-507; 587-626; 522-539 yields 0.8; 5.7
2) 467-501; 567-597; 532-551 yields -4.5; 5.89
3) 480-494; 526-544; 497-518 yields 4.0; 4.92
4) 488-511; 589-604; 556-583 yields -3.7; 5.86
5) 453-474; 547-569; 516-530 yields 5.9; 6.99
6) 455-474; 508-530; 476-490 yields 2.7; 5.63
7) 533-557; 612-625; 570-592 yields 1.4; 6.93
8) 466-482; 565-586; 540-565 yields -4.1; 6.44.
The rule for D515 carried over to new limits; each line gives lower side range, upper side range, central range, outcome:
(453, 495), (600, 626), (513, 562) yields -0.01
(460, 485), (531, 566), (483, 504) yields 0.49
